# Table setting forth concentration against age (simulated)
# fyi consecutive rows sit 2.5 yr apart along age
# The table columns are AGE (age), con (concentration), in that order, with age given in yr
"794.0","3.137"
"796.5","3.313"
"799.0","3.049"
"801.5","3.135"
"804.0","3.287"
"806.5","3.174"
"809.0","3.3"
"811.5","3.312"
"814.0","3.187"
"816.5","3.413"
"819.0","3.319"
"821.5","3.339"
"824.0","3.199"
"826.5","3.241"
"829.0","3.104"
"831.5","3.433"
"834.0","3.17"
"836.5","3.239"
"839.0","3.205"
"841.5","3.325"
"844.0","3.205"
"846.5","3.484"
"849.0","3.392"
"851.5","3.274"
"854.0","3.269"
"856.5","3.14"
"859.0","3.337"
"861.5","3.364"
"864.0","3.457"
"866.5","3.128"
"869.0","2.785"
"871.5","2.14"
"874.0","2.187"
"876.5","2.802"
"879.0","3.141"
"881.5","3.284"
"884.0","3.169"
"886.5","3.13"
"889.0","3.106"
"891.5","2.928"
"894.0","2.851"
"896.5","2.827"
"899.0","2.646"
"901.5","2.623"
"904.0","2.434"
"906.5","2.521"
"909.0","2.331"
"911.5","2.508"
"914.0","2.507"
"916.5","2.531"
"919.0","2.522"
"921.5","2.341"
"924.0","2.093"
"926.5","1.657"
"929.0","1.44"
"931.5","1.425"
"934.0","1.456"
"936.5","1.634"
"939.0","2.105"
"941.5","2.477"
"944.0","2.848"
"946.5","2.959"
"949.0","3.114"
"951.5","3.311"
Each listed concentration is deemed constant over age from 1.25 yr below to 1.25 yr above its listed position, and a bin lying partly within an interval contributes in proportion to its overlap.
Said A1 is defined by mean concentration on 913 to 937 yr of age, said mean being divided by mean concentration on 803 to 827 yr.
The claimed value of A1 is 0.6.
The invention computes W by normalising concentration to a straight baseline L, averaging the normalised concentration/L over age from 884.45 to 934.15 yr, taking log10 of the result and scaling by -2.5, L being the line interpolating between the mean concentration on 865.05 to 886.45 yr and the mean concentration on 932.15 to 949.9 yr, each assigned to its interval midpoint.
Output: 0.07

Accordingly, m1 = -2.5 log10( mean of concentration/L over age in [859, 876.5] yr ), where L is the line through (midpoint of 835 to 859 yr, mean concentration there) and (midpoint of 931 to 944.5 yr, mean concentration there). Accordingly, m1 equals 0.043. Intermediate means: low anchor 3.28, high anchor 1.97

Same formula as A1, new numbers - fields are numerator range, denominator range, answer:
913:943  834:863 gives 0.61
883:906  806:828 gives 0.87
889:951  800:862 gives 0.73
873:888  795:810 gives 0.93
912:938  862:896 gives 0.67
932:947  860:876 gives 0.76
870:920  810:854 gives 0.83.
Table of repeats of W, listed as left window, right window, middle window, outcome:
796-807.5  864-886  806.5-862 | -0.081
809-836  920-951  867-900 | -0.074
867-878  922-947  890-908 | -0.168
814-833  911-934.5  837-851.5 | -0.099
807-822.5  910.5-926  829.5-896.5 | -0.086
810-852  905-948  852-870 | -0.096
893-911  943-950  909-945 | 0.306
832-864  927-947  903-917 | -0.037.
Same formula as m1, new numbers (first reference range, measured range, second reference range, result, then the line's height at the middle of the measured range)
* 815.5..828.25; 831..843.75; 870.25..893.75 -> -0.03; 3.18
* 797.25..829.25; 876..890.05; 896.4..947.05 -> -0.20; 2.61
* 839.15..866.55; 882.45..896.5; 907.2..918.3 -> -0.08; 2.8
